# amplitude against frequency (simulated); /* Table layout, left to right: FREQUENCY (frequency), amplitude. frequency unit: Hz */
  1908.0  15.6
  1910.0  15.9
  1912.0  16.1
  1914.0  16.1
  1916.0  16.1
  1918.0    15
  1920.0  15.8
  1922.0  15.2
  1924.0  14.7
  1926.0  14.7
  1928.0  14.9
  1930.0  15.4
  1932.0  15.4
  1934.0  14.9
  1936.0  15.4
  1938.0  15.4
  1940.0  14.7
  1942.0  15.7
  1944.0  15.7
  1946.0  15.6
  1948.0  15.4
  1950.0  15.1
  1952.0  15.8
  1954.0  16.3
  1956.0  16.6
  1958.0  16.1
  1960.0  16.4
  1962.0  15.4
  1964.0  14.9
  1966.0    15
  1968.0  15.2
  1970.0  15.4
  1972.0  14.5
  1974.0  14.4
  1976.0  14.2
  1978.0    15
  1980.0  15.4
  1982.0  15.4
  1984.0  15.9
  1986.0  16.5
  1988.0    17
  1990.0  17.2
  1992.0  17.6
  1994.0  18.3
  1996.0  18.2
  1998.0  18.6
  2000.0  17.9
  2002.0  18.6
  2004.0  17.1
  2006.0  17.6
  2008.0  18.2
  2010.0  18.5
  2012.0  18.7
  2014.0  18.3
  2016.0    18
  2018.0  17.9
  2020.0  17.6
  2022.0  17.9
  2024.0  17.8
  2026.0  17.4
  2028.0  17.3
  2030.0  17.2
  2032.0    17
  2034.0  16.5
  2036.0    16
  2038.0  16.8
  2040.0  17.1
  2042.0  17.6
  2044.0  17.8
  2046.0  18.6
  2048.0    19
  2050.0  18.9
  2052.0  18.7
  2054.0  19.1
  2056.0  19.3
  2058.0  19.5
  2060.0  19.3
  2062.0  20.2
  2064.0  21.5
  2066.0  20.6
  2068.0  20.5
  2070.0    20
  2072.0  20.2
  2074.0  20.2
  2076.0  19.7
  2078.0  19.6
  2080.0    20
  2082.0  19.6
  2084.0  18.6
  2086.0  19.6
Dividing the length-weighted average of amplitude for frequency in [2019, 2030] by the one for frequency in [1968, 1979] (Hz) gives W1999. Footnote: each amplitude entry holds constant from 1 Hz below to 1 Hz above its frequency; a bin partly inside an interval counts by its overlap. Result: 1.19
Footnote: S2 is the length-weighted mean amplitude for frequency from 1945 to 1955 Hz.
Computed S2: 15.6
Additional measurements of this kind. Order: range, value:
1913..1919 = 15.7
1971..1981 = 14.7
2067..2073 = 20.2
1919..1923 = 15.5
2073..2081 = 19.9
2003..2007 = 17.4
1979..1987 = 15.8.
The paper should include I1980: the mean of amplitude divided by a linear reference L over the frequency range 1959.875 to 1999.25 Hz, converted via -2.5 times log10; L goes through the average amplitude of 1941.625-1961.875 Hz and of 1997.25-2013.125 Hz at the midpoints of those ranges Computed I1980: 0.07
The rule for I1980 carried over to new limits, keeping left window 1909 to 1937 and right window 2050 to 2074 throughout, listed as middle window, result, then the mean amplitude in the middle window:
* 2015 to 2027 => 0.05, 17.8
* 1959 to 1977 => 0.12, 15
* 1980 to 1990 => 0.08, 16.2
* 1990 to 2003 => -0.02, 18.1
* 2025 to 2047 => 0.11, 17.2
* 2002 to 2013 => 0.00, 18.1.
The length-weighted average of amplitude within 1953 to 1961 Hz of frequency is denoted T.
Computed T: 16.4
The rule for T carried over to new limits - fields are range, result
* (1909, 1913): 16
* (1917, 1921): 15.4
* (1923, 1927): 14.7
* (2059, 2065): 20.3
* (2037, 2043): 17.2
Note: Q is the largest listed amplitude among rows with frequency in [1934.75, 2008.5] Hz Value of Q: 18.6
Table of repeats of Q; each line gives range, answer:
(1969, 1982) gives 15.4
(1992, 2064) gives 21.5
